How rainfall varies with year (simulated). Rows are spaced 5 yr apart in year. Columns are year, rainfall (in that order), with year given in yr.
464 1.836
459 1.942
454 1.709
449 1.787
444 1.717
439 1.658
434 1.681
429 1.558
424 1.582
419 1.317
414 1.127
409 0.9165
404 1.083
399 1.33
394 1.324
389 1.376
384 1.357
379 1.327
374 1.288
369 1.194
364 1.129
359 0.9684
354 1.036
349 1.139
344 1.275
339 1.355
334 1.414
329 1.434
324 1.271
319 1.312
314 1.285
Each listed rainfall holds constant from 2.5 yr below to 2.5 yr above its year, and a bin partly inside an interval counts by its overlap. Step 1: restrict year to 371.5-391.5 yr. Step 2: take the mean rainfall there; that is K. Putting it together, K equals 1.34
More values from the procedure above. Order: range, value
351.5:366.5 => 1.04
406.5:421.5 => 1.12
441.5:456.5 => 1.74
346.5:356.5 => 1.09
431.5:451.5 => 1.71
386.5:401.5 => 1.34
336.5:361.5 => 1.15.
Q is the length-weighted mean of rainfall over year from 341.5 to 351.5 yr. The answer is 1.21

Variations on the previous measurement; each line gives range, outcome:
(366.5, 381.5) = 1.27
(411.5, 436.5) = 1.45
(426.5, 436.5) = 1.62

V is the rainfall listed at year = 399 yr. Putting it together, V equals 1.33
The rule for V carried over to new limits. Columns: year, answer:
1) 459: 1.942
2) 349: 1.139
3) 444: 1.717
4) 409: 0.9165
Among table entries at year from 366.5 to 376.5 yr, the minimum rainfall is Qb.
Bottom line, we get 1.194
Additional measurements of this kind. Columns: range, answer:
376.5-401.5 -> 1.324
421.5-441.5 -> 1.558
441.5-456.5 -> 1.709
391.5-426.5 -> 0.9165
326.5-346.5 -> 1.275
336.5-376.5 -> 0.9684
